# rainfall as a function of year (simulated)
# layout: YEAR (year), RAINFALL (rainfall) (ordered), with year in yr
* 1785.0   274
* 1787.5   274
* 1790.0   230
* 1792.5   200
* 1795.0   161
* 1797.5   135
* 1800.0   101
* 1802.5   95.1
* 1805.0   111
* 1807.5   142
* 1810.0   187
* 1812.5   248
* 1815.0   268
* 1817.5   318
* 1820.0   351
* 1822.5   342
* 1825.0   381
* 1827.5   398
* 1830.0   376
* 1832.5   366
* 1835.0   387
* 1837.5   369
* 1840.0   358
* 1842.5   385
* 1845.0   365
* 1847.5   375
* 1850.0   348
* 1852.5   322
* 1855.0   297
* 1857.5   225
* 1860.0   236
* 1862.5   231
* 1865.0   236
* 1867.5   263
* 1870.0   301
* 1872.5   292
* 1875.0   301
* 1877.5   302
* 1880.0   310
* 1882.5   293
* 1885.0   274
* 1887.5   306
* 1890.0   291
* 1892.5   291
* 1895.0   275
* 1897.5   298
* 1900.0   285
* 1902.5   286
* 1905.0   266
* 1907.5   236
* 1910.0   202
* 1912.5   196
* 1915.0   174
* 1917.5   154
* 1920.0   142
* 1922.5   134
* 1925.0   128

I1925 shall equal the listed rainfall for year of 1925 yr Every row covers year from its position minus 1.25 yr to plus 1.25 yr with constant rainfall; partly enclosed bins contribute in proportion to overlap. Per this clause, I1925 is 128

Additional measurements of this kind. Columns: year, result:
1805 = 111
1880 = 310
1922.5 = 134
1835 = 387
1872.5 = 292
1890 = 291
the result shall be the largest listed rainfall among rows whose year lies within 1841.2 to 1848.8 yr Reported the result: 385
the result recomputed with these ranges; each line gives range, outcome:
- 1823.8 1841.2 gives 398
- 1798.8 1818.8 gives 318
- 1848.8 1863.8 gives 348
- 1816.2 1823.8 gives 351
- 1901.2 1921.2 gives 286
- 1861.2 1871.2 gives 301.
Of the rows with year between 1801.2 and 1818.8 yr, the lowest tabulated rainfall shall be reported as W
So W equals 95.1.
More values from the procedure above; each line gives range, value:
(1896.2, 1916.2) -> 174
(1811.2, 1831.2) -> 248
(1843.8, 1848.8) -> 365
